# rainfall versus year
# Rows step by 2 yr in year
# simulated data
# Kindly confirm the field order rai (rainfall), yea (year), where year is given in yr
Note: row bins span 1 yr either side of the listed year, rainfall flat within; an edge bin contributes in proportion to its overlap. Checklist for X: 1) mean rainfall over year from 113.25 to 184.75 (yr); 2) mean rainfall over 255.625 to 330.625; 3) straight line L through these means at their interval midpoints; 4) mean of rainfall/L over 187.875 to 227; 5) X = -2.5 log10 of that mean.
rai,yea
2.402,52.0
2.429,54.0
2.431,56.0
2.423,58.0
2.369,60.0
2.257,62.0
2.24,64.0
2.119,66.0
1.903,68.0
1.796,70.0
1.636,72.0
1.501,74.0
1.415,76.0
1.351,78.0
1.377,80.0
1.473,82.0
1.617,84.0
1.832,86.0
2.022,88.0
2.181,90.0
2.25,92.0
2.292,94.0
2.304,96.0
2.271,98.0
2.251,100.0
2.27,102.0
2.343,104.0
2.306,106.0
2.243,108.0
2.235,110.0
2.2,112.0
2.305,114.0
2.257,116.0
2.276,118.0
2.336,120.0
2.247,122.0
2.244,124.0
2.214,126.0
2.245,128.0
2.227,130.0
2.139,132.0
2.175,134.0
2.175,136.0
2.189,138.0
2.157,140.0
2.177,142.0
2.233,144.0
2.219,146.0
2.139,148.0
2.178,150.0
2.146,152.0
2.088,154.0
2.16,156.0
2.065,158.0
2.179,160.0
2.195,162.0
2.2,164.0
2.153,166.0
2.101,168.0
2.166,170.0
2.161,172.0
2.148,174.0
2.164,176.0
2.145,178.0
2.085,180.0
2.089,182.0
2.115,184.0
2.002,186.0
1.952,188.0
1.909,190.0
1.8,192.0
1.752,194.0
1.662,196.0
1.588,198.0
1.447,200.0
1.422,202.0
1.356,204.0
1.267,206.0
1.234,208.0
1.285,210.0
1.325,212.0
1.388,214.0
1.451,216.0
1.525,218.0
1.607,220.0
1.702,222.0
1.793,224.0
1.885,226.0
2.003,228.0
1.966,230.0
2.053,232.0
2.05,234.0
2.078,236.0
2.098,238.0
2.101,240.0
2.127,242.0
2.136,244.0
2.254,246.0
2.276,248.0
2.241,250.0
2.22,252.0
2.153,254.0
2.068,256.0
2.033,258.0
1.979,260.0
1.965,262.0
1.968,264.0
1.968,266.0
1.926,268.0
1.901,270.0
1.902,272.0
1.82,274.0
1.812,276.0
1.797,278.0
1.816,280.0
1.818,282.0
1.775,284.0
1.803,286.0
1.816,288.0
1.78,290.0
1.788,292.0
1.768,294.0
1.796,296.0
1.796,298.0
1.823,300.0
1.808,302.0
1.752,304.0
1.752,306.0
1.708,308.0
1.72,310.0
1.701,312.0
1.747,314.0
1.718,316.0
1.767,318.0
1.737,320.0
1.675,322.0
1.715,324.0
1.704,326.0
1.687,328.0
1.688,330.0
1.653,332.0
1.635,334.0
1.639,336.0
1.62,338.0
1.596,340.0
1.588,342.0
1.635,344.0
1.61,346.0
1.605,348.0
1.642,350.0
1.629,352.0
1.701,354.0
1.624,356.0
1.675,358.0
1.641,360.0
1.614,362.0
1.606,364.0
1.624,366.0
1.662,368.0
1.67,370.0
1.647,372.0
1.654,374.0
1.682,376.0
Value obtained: 0.29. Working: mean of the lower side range 2.18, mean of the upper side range 1.81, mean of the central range 1.56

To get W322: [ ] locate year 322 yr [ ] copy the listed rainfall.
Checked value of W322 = 1.675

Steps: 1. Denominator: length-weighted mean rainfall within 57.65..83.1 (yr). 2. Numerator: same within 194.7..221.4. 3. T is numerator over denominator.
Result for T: 0.8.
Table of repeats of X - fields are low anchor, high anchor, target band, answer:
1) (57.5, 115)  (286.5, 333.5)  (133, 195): -0.10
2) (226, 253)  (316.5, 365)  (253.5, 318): 0.04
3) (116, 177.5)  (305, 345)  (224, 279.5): -0.07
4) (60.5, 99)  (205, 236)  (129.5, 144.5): -0.21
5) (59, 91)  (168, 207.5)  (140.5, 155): -0.18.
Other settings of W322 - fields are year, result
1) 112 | 2.2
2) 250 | 2.241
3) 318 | 1.767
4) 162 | 2.195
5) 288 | 1.816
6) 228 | 2.003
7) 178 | 2.145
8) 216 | 1.451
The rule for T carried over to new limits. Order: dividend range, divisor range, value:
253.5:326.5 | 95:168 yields 0.82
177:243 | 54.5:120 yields 0.86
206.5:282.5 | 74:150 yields 0.89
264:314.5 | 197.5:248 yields 1.04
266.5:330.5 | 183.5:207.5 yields 1.06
